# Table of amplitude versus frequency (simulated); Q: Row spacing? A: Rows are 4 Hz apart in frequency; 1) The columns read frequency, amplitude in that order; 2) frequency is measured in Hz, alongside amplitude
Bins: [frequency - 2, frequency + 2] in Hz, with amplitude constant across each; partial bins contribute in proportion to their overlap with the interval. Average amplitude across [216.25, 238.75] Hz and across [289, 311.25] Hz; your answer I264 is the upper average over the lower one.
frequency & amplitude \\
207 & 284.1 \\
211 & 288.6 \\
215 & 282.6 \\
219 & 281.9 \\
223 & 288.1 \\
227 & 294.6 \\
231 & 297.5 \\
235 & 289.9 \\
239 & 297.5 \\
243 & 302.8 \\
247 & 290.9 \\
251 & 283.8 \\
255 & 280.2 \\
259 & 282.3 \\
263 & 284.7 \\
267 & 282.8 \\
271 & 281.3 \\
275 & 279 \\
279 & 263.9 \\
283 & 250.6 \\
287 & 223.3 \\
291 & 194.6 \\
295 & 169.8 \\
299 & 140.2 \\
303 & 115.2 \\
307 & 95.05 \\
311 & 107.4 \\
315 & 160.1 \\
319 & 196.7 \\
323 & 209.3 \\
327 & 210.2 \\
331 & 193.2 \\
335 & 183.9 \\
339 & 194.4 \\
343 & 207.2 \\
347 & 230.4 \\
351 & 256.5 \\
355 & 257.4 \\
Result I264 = 0.48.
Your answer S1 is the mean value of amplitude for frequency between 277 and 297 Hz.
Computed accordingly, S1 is 220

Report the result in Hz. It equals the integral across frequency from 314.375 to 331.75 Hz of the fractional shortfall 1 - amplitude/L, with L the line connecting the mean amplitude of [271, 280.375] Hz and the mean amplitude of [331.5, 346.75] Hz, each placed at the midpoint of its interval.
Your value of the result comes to 1.7 Hz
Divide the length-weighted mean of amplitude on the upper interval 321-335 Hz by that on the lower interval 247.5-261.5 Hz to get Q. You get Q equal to 0.71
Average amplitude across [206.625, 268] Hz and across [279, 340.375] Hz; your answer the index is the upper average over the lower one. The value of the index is 0.62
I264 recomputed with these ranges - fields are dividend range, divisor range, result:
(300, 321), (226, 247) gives 0.46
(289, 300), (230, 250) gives 0.58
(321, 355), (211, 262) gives 0.74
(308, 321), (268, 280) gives 0.54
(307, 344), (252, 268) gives 0.63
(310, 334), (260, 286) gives 0.67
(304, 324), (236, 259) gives 0.51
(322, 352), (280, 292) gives 0.91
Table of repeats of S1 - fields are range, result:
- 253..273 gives 282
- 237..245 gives 300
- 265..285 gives 272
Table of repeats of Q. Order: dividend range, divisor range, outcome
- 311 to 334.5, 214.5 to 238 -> 0.64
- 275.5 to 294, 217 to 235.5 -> 0.80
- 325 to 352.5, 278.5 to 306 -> 1.13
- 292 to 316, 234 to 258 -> 0.46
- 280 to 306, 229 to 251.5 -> 0.62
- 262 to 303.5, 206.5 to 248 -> 0.79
